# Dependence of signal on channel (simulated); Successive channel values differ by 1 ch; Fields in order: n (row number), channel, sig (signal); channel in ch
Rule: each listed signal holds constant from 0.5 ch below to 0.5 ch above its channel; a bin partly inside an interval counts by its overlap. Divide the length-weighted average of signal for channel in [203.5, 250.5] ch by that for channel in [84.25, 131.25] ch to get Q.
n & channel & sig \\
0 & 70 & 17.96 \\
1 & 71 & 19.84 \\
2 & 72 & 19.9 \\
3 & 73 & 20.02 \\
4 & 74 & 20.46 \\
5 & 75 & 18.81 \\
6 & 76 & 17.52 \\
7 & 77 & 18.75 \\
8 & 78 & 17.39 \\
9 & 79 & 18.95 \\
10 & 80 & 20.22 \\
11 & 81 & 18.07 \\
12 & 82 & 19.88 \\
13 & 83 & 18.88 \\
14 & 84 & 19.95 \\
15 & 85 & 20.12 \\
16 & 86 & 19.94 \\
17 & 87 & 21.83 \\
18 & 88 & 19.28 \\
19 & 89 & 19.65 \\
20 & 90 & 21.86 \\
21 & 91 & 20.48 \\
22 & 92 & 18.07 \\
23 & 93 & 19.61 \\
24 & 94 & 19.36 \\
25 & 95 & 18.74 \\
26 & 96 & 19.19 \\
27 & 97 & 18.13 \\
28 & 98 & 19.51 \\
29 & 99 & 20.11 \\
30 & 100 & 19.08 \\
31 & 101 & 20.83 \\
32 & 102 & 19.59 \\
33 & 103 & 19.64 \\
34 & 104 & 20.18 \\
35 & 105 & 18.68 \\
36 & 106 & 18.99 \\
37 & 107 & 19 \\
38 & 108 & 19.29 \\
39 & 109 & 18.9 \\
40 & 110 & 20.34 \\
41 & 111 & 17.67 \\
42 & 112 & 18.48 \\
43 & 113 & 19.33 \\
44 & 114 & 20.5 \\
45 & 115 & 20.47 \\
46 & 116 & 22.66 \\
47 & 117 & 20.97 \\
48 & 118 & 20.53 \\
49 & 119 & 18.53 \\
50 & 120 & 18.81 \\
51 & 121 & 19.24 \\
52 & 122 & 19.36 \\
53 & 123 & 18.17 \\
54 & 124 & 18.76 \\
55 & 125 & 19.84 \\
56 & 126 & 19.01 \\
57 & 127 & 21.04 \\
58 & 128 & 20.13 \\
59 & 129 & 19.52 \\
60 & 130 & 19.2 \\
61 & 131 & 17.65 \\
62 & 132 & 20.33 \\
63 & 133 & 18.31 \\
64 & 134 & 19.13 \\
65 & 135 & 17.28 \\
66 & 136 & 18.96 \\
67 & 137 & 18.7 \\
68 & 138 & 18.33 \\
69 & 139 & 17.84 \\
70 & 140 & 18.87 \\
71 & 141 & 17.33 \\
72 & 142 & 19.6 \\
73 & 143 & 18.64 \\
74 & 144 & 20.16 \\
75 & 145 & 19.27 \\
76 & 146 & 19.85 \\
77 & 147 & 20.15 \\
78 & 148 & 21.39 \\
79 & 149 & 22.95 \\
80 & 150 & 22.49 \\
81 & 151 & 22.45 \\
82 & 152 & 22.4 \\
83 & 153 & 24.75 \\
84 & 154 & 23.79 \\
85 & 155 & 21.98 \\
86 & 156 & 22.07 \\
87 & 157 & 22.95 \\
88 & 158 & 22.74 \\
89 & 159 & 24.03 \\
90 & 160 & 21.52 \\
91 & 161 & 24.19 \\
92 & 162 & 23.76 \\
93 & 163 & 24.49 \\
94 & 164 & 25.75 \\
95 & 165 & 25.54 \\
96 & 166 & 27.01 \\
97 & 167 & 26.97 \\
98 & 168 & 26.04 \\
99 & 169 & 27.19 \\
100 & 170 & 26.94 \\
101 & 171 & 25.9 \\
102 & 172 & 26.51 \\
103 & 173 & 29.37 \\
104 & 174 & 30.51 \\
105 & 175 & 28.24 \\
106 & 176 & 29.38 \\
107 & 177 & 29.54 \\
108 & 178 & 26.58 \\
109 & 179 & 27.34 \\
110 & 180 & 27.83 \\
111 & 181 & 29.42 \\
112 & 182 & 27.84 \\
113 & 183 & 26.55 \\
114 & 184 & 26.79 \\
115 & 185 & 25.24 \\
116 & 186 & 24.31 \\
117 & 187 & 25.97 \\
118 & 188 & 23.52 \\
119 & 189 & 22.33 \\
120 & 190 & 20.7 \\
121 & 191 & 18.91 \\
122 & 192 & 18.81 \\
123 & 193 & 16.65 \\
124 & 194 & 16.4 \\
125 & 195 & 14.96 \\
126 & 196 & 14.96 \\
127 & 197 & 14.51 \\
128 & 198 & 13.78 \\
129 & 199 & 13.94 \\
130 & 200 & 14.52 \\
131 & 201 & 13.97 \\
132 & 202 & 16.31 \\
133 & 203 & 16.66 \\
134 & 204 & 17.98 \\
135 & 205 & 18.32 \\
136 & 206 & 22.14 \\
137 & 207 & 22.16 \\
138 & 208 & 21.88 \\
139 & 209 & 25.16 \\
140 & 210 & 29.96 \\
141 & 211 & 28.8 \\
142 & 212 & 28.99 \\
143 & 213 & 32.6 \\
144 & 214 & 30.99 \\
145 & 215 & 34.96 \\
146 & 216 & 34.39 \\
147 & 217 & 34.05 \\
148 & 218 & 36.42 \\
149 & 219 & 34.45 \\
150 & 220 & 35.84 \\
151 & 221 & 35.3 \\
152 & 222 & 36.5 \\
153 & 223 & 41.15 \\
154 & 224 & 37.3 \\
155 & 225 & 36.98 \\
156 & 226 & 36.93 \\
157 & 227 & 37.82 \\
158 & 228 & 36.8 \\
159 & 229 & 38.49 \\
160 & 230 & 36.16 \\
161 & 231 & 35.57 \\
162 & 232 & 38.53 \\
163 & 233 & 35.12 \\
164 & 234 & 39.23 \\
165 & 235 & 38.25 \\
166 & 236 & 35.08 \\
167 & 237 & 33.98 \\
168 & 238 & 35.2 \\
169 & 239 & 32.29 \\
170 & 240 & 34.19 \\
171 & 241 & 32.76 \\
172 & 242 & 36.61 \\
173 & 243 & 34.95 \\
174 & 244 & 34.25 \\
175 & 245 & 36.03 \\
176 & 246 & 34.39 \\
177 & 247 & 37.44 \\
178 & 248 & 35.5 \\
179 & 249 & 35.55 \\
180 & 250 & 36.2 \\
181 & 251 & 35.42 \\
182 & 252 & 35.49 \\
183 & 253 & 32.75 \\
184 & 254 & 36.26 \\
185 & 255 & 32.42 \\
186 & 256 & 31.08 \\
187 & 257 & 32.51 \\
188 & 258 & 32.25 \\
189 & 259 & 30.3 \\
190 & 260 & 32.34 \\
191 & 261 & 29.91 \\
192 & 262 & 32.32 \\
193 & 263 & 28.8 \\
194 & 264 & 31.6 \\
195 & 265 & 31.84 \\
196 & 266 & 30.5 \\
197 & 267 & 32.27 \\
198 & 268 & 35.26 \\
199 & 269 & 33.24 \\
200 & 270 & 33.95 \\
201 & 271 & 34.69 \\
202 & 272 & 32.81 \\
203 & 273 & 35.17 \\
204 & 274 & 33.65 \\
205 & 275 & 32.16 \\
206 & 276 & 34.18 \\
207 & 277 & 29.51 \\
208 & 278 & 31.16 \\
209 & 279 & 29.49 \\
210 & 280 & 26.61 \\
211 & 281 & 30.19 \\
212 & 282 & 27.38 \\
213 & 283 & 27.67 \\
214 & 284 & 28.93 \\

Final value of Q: 1.71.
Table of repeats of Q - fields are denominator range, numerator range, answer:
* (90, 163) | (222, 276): 1.72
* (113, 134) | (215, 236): 1.87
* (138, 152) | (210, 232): 1.75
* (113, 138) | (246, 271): 1.71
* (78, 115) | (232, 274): 1.74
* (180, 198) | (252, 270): 1.49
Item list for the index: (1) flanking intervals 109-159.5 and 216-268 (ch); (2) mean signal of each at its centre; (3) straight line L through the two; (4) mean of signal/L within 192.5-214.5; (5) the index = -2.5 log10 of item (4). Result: 0.42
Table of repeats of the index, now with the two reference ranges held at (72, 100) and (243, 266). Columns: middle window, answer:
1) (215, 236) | -0.184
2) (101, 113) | 0.104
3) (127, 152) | 0.213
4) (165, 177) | -0.047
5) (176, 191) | 0.065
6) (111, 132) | 0.144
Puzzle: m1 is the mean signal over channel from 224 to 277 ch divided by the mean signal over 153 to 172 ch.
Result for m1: 1.39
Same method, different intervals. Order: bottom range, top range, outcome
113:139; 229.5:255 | 1.83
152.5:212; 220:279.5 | 1.48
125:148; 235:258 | 1.81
